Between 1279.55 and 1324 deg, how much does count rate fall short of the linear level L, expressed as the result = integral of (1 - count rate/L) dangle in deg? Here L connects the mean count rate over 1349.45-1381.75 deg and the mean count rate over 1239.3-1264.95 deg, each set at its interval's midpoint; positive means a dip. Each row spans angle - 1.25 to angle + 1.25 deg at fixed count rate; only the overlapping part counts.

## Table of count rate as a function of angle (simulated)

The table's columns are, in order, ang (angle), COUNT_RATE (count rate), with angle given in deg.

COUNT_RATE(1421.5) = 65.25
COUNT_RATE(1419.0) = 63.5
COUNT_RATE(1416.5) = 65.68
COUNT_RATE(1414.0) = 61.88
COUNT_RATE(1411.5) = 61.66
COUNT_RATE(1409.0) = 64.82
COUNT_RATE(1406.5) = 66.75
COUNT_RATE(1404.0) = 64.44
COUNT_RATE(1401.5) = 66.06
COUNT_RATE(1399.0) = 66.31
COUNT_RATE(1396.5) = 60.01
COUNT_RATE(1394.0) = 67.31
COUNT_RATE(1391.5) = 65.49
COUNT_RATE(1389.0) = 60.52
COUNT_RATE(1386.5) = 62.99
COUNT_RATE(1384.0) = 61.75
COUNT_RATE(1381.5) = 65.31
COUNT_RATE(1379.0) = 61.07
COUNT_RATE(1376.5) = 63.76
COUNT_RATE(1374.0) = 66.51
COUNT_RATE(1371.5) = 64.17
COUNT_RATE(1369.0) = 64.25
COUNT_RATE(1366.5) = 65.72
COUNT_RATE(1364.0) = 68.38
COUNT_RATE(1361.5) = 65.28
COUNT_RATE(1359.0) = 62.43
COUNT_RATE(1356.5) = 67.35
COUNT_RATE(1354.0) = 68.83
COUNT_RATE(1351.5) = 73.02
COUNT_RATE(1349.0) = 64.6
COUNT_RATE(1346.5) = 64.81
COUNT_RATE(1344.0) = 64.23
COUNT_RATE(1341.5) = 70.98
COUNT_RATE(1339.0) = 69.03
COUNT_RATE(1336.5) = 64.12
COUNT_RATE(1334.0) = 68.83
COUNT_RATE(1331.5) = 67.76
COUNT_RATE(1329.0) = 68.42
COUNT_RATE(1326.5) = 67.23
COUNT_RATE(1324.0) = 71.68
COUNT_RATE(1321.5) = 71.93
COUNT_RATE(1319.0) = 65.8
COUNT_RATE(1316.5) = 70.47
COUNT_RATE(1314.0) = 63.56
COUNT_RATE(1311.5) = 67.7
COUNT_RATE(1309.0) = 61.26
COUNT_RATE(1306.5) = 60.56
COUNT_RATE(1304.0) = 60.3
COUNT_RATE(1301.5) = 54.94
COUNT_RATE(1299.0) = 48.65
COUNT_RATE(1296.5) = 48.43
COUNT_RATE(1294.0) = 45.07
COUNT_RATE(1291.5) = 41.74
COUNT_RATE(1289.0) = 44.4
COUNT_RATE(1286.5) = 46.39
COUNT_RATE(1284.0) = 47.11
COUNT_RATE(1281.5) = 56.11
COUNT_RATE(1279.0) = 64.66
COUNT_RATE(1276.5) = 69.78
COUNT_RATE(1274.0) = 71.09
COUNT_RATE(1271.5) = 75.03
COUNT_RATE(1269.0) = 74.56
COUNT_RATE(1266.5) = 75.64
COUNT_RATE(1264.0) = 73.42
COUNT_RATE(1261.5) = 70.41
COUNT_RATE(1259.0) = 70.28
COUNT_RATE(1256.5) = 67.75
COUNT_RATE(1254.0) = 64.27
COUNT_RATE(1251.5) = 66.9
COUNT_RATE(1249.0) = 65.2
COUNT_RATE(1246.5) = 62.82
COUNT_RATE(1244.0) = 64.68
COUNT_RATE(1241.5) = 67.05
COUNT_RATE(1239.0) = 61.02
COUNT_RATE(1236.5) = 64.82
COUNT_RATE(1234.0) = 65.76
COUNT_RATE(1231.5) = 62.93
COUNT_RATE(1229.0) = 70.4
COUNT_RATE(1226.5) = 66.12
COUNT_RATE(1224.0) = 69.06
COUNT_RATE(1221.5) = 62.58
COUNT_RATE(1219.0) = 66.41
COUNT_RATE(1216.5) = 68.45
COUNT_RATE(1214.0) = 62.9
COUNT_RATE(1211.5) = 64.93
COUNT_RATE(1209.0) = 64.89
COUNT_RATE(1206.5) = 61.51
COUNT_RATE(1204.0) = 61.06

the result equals 6.5 deg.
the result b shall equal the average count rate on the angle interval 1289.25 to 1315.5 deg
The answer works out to 55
